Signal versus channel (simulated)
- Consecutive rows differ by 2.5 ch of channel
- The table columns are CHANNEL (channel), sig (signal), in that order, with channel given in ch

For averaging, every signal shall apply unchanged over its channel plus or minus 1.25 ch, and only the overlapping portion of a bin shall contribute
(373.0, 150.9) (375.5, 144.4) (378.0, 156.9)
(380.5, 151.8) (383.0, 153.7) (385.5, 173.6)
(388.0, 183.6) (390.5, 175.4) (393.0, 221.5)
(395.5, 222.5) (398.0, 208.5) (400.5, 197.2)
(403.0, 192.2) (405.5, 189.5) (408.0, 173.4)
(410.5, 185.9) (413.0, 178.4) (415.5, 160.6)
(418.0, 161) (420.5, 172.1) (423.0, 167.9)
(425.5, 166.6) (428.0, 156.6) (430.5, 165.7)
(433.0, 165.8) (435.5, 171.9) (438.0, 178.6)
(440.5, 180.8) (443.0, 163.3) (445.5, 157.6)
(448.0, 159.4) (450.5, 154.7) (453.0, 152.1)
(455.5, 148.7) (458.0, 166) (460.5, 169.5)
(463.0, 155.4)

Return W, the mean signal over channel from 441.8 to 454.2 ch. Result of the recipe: 157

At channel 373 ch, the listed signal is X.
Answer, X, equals 150.9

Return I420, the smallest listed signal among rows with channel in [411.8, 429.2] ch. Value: 156.6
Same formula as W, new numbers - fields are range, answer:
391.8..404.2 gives 208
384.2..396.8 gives 195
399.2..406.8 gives 193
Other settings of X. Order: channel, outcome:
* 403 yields 192.2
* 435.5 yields 171.9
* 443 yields 163.3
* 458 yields 166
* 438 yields 178.6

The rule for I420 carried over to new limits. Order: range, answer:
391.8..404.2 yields 192.2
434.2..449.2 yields 157.6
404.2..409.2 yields 173.4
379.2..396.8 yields 151.8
